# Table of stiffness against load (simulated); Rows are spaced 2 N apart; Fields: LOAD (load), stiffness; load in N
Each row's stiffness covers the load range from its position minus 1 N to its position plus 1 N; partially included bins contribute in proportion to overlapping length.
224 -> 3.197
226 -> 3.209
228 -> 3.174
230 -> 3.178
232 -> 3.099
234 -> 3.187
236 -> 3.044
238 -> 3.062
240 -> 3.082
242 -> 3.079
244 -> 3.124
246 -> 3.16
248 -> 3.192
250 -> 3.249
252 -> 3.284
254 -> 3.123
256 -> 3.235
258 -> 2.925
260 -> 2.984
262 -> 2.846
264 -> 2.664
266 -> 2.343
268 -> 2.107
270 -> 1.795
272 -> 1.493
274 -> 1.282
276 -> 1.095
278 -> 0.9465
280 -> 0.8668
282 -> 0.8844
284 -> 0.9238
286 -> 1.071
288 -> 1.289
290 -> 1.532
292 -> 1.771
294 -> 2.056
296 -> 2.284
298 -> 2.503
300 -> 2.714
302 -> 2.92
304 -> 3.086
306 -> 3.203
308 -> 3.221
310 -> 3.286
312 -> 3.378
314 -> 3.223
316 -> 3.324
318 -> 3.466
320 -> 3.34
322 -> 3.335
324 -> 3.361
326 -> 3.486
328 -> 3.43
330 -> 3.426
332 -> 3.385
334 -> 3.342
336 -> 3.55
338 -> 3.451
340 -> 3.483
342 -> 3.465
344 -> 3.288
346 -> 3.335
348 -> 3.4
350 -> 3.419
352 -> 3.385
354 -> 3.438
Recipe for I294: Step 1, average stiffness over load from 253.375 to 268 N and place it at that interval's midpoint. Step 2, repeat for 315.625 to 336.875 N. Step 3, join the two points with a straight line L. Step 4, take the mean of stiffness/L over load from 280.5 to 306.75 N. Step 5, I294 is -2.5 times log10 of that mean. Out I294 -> 0.50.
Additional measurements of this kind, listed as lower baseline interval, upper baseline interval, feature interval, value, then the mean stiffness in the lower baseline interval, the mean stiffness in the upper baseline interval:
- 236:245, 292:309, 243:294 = 0.35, 3.08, 2.69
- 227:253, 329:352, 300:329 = 0.02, 3.15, 3.41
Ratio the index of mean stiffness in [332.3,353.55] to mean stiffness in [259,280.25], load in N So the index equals 1.80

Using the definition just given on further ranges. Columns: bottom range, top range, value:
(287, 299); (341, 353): 1.77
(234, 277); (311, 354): 1.26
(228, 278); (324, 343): 1.27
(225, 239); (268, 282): 0.41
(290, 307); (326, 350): 1.36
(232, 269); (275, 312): 0.68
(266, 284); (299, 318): 2.36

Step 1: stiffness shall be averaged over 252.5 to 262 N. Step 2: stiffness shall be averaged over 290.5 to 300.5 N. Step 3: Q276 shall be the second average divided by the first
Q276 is 0.7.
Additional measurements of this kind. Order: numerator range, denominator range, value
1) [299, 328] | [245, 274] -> 1.21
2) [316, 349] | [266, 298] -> 2.29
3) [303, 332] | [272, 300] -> 2.26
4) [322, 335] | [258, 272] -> 1.40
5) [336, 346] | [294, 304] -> 1.32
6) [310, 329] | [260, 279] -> 1.77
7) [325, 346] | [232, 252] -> 1.09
